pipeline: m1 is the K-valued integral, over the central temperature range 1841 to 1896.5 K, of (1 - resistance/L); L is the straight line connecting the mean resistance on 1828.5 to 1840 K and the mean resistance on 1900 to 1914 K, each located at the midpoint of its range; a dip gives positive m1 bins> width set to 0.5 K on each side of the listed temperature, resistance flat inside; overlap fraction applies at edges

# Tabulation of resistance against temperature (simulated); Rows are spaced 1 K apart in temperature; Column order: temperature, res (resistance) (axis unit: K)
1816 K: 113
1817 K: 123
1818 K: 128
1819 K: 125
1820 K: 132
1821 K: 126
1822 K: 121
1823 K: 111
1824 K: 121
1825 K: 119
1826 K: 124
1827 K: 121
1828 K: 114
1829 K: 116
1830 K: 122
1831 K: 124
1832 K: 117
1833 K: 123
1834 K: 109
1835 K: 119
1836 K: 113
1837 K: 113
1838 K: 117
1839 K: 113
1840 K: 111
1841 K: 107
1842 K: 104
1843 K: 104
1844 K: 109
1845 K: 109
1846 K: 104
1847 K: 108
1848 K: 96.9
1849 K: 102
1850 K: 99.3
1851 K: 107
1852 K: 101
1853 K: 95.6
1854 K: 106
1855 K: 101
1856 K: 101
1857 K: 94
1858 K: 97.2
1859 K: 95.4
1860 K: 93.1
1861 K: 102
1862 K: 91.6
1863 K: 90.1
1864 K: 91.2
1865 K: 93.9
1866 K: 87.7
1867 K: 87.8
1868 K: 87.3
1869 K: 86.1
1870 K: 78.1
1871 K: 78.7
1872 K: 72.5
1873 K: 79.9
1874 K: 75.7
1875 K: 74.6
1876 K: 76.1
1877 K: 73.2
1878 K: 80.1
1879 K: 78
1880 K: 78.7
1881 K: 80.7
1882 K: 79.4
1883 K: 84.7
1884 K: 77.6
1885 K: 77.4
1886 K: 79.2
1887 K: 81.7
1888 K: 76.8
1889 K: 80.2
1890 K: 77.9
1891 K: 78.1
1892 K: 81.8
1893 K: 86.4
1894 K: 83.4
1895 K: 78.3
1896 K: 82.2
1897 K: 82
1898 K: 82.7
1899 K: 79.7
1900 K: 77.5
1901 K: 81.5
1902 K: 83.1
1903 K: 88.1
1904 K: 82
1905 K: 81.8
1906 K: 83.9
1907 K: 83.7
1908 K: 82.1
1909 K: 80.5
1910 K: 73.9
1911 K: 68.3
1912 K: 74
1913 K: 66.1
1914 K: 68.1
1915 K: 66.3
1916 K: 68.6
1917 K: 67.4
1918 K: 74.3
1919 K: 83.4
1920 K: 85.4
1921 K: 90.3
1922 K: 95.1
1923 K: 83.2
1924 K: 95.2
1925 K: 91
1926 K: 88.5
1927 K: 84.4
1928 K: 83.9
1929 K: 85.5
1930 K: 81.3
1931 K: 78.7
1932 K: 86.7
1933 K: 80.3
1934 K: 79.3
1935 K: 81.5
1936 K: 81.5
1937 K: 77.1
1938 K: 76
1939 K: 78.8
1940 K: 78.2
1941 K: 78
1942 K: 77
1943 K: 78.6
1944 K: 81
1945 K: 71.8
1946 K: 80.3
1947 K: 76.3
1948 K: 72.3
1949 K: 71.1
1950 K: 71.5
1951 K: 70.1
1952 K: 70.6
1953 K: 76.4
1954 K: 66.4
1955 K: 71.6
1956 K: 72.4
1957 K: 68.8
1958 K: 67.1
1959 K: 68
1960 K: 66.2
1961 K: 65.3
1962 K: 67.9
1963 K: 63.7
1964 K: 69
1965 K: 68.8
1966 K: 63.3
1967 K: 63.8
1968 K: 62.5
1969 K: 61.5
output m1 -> 5.6 K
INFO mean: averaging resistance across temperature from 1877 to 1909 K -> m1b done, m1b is 80.9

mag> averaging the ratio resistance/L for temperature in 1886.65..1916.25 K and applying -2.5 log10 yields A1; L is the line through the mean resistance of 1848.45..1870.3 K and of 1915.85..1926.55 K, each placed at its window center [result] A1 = 0.12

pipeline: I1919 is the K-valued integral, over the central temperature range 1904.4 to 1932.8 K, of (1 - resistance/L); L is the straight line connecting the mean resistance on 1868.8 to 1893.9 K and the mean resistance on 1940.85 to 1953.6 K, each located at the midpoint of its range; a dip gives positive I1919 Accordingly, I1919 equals -1.4 K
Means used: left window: 78.9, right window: 74.9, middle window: 80.4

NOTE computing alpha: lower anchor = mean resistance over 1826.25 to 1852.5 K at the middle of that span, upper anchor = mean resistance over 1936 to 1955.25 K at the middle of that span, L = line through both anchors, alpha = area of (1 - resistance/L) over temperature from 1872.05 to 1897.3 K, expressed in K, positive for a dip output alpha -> 4.3 K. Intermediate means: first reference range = 111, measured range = 79.2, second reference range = 75.1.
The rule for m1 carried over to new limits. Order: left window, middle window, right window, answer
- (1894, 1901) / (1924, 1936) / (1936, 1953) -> -1.1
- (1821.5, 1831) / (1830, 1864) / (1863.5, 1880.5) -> -1.2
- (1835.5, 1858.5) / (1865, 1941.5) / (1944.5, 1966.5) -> 5.2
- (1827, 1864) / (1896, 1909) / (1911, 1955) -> 0.8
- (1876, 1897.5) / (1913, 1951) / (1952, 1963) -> -3.4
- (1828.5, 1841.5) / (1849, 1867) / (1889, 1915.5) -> 1.1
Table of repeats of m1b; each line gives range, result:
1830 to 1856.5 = 108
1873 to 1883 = 77.9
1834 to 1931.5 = 87.6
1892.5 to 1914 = 79.8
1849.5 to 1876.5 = 90.5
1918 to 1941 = 83.5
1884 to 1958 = 78.8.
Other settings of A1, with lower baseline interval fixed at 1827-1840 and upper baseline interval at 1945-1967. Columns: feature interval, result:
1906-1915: 0.17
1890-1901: 0.15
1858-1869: 0.15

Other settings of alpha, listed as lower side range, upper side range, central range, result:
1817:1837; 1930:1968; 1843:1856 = 0.97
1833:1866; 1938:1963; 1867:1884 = 2.87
